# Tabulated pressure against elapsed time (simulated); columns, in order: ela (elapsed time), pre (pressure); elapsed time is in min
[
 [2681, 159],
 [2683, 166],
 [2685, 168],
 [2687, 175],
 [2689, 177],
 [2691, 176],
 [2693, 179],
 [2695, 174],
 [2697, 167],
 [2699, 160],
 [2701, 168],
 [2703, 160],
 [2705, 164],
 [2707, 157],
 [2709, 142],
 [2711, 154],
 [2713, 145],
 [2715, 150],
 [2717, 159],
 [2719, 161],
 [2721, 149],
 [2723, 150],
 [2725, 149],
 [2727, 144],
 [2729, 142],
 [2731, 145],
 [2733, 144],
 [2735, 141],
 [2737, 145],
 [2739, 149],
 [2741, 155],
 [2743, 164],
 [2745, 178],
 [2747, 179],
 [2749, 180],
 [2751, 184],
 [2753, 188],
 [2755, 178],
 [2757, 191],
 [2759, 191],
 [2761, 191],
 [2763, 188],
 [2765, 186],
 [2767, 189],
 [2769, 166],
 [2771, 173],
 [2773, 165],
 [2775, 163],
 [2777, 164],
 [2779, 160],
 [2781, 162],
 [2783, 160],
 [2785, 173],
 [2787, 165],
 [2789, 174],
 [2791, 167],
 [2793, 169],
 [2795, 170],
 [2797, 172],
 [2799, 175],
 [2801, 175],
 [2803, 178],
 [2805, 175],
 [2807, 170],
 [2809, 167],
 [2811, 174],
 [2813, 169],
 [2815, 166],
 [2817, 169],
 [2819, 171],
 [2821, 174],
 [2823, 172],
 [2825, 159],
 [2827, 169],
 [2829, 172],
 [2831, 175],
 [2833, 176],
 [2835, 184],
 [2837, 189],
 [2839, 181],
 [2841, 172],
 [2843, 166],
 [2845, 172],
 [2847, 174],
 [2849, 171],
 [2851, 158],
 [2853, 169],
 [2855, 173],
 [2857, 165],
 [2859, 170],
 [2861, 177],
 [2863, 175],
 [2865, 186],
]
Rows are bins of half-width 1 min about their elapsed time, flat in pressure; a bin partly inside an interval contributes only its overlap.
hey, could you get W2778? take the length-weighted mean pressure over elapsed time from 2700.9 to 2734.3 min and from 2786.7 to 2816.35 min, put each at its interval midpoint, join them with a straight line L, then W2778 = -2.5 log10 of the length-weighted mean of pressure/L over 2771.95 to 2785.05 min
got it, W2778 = 0.017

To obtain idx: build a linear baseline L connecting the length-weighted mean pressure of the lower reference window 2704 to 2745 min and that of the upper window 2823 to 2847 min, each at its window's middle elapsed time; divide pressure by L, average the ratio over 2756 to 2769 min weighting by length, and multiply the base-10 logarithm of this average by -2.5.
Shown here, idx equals -0.18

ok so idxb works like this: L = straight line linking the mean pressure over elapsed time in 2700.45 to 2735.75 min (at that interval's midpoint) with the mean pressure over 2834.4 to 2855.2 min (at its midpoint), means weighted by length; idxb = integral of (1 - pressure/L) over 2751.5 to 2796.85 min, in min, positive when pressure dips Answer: -3.8 min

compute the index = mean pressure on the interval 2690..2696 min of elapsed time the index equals 176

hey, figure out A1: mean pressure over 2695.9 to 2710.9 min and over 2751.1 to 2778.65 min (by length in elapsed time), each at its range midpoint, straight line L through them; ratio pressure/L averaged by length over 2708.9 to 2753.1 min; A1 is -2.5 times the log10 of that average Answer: 0.08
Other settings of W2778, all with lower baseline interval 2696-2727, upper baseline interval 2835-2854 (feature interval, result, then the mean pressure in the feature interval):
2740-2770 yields -0.12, 181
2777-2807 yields -0.02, 169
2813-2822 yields 0.00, 170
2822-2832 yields 0.01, 169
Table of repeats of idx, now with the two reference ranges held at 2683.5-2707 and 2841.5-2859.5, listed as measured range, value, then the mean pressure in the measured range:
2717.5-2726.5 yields 0.11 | 152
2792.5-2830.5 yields -0.01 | 171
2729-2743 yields 0.15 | 147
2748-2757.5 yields -0.09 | 184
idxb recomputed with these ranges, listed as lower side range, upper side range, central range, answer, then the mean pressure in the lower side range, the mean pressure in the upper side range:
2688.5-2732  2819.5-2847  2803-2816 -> 0.0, 158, 174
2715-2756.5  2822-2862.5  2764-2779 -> -0.7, 159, 172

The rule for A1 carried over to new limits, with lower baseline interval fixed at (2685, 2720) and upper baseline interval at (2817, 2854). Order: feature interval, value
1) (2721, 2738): 0.138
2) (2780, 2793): 0.012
